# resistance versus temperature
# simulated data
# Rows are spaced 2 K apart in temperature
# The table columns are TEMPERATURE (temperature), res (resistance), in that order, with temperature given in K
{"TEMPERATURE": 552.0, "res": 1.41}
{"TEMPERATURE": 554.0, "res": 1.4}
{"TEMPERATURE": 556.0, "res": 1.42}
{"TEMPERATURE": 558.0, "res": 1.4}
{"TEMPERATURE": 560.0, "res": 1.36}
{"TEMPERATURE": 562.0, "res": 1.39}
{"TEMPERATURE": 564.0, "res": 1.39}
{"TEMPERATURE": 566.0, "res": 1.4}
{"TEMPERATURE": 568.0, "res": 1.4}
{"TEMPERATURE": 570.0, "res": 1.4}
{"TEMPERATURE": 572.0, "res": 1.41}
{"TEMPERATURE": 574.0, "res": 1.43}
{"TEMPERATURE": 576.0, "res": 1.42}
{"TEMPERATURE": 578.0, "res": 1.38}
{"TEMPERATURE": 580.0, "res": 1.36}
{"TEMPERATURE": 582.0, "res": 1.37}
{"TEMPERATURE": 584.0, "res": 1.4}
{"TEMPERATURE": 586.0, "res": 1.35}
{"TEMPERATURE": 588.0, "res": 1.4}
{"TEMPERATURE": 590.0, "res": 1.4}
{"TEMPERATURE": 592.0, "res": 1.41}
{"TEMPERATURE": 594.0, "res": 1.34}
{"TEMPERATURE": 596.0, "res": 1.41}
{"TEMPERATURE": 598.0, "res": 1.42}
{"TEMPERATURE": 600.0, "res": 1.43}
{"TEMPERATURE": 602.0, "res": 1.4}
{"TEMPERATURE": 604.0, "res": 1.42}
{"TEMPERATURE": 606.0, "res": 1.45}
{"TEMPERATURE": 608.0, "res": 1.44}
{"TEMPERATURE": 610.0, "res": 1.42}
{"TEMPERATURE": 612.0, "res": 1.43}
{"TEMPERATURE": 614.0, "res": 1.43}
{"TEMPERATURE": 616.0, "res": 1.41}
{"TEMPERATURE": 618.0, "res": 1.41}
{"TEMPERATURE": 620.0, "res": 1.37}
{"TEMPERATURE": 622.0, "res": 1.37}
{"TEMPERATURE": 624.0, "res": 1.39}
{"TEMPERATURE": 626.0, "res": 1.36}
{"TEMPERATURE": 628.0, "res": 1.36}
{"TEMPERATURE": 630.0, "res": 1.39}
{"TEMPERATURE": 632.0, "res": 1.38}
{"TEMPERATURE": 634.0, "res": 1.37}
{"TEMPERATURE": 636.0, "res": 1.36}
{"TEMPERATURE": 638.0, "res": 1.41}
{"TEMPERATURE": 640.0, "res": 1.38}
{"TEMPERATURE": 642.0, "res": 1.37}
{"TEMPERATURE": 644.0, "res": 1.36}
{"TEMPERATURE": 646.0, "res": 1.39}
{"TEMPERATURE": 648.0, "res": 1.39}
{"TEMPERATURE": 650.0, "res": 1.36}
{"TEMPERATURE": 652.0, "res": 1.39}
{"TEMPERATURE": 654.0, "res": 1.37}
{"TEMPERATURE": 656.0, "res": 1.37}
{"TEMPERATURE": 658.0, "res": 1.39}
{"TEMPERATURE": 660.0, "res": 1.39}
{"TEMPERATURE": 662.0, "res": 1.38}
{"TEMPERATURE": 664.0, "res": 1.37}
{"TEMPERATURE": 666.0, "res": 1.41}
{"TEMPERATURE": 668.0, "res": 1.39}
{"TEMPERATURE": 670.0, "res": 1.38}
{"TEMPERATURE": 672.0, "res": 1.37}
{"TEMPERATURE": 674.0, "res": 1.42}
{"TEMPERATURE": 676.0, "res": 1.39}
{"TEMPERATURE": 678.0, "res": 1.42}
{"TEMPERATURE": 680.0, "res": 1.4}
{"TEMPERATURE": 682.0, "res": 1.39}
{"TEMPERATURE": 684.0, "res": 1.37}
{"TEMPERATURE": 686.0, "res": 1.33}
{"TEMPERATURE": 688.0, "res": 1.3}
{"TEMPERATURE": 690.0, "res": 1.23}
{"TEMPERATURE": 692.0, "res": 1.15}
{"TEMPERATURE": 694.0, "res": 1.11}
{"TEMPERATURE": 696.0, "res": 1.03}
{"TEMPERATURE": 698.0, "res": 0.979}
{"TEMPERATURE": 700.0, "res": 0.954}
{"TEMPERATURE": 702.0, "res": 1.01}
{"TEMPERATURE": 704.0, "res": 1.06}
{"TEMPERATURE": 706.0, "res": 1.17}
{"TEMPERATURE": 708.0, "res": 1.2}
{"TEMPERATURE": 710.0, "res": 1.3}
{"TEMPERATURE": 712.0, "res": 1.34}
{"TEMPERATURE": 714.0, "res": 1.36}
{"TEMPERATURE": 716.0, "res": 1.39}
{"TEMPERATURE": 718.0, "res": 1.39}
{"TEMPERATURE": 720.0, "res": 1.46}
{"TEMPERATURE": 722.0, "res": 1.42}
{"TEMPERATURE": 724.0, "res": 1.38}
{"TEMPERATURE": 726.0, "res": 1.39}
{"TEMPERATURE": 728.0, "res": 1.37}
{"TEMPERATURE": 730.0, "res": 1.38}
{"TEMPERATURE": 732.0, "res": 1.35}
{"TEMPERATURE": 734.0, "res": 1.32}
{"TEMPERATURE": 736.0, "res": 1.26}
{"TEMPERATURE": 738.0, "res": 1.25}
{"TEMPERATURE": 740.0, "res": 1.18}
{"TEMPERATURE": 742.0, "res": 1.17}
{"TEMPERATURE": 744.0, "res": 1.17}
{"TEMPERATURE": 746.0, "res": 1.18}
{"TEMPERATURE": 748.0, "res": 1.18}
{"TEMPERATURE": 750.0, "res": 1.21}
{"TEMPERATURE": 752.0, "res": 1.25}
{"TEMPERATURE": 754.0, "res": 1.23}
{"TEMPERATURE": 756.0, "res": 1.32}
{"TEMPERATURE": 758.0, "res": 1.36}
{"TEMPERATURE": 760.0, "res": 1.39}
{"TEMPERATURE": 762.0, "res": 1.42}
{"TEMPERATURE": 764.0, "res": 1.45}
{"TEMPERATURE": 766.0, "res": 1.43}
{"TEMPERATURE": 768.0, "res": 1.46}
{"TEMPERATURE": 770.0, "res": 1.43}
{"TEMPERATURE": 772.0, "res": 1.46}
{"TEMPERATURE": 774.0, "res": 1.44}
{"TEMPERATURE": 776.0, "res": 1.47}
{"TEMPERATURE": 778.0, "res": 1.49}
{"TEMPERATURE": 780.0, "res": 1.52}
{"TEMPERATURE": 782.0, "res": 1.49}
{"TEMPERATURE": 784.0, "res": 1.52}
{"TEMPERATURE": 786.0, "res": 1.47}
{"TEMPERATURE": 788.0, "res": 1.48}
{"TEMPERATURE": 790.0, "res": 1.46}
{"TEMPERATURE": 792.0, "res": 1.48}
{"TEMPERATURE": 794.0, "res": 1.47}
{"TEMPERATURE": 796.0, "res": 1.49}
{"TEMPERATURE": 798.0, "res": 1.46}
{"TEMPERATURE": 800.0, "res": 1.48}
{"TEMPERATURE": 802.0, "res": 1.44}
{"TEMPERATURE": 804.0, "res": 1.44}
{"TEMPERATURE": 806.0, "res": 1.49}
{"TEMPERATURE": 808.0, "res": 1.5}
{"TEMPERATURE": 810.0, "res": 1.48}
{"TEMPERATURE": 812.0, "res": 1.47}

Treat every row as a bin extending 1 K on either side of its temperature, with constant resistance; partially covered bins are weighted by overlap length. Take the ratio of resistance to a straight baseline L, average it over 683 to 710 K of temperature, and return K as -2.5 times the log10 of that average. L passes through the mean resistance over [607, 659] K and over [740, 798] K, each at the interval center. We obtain 0.20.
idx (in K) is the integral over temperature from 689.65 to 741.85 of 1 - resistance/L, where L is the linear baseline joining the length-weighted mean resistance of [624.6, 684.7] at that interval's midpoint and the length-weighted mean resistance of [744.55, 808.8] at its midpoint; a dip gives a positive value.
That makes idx 5.7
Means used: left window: 1.38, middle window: 1.25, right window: 1.42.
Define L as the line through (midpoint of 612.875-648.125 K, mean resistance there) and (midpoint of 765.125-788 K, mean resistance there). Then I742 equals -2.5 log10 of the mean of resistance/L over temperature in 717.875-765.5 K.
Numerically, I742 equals 0.11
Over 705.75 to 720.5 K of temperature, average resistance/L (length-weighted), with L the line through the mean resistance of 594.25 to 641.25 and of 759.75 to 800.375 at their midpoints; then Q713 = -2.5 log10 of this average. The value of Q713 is 0.09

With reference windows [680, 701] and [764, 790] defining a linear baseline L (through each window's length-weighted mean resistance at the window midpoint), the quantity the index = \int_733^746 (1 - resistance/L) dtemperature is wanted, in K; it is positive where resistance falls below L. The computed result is 1.2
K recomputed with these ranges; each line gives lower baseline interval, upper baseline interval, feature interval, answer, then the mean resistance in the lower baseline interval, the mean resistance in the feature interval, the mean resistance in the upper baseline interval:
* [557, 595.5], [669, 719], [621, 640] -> -0.04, 1.39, 1.38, 1.26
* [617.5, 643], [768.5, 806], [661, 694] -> 0.05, 1.38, 1.35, 1.47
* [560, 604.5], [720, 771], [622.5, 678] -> -0.01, 1.4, 1.38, 1.32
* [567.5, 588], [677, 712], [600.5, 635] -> -0.06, 1.39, 1.4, 1.2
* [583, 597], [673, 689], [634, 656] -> 0.00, 1.39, 1.38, 1.38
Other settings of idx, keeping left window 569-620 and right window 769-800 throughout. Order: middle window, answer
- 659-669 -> 0.3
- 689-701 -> 3.1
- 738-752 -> 2.6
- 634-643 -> 0.3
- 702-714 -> 2.0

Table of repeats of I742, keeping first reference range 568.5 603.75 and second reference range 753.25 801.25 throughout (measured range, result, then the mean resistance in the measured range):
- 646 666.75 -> 0.03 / 1.38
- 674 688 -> 0.03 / 1.38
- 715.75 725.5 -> 0.02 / 1.41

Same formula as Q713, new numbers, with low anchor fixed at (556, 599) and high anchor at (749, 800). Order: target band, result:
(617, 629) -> 0.02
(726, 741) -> 0.09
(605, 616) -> -0.03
